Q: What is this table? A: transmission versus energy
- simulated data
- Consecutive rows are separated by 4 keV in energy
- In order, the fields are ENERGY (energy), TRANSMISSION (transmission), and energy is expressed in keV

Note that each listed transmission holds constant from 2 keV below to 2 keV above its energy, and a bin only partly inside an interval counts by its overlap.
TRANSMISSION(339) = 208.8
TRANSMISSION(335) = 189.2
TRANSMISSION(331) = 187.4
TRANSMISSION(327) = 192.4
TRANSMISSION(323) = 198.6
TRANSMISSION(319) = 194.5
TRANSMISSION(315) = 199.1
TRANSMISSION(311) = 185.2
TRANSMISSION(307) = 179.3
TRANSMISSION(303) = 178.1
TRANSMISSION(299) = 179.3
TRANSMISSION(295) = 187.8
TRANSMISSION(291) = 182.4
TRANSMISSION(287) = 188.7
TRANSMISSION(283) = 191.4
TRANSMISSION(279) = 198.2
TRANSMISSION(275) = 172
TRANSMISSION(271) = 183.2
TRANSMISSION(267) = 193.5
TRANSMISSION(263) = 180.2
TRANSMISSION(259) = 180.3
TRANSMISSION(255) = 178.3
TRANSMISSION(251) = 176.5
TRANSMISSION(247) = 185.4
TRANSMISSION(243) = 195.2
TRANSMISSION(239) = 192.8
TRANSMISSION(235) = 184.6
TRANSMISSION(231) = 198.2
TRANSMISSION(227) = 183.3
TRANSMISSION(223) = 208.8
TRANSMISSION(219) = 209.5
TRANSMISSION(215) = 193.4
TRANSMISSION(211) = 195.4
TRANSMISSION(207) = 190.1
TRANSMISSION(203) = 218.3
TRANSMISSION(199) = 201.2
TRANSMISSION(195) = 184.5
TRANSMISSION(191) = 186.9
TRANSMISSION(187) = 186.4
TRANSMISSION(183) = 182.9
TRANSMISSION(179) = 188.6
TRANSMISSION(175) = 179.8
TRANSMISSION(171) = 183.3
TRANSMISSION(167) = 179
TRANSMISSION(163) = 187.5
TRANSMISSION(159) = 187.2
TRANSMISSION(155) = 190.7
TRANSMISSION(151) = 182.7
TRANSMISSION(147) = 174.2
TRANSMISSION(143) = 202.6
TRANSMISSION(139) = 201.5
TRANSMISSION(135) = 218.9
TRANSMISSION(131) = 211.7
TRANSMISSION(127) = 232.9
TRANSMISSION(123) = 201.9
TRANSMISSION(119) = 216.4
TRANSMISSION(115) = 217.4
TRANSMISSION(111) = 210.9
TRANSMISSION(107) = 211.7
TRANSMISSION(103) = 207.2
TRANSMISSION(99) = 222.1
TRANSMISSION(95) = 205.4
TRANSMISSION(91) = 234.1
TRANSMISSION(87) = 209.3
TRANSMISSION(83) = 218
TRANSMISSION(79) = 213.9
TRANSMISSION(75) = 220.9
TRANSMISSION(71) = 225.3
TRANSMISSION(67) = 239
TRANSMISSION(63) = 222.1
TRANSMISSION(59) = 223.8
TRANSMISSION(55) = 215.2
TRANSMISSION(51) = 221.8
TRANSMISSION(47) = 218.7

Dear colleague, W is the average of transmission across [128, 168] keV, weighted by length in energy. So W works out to 195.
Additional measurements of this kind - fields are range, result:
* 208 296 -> 189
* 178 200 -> 188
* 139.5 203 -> 188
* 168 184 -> 183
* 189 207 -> 197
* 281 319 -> 186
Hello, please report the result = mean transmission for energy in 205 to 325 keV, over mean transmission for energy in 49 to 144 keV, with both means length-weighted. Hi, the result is 0.87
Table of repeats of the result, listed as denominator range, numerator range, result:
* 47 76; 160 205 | 0.84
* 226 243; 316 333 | 1.01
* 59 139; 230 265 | 0.85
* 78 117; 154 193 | 0.86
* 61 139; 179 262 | 0.88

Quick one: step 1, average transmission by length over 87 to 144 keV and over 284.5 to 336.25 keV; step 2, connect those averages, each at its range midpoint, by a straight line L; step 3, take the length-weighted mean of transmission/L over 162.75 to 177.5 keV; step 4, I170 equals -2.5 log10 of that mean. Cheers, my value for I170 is 0.14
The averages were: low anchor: 214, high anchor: 188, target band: 182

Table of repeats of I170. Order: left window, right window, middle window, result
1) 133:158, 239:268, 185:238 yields -0.039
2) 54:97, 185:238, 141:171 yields 0.109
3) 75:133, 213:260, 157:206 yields 0.067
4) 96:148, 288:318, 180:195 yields 0.089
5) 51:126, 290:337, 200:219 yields 0.007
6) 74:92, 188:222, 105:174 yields 0.045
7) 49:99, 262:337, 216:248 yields 0.014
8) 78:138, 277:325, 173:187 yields 0.118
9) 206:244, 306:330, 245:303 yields 0.055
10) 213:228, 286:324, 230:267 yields 0.056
